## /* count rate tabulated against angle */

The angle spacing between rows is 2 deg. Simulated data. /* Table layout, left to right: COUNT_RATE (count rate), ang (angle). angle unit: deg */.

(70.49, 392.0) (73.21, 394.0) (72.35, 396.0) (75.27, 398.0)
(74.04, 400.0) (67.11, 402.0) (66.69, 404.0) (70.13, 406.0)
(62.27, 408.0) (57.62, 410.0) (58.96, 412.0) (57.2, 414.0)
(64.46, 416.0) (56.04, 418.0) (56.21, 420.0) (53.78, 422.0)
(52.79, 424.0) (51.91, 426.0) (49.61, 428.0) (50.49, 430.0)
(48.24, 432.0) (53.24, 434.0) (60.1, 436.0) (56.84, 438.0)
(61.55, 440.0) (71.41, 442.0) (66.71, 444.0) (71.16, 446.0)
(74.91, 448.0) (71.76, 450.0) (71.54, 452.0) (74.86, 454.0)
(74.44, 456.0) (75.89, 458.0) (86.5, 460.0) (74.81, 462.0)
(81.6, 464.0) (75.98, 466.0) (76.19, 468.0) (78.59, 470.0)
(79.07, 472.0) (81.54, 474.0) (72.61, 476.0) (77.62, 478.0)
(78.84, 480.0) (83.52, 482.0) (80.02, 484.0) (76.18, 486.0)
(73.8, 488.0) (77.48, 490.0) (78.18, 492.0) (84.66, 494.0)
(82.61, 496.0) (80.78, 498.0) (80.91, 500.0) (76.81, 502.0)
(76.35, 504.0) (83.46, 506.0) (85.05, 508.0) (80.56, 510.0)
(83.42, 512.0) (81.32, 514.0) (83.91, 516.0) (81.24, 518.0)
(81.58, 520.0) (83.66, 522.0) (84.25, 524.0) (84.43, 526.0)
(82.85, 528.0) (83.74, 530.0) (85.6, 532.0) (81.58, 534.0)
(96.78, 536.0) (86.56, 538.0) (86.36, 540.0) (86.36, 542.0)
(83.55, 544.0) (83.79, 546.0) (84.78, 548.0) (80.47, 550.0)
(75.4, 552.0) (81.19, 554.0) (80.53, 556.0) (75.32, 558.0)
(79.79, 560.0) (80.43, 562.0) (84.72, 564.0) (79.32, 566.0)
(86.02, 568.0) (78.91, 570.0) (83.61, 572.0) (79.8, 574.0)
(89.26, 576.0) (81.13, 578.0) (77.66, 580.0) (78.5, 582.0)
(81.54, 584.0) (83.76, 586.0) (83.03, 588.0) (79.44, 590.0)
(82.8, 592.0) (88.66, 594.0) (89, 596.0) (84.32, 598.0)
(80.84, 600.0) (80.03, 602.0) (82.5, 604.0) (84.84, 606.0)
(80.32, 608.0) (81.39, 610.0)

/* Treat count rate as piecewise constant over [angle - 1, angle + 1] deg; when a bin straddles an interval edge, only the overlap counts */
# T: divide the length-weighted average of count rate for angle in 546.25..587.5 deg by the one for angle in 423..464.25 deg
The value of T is 1.2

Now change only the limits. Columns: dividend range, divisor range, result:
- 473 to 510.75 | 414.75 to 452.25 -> 1.33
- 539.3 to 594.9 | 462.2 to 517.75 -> 1.03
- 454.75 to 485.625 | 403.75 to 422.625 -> 1.30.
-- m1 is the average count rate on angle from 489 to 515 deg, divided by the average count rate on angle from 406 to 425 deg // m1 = 1.39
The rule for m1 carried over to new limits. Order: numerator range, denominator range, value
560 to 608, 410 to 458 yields 1.34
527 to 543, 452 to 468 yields 1.12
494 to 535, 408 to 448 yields 1.41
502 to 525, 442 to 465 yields 1.10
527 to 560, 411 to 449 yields 1.42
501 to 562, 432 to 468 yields 1.18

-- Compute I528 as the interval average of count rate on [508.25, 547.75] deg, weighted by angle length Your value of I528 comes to 84.3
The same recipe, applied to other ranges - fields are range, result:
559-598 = 82.5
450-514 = 78.8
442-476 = 75.7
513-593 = 82.6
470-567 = 81.5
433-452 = 65.6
